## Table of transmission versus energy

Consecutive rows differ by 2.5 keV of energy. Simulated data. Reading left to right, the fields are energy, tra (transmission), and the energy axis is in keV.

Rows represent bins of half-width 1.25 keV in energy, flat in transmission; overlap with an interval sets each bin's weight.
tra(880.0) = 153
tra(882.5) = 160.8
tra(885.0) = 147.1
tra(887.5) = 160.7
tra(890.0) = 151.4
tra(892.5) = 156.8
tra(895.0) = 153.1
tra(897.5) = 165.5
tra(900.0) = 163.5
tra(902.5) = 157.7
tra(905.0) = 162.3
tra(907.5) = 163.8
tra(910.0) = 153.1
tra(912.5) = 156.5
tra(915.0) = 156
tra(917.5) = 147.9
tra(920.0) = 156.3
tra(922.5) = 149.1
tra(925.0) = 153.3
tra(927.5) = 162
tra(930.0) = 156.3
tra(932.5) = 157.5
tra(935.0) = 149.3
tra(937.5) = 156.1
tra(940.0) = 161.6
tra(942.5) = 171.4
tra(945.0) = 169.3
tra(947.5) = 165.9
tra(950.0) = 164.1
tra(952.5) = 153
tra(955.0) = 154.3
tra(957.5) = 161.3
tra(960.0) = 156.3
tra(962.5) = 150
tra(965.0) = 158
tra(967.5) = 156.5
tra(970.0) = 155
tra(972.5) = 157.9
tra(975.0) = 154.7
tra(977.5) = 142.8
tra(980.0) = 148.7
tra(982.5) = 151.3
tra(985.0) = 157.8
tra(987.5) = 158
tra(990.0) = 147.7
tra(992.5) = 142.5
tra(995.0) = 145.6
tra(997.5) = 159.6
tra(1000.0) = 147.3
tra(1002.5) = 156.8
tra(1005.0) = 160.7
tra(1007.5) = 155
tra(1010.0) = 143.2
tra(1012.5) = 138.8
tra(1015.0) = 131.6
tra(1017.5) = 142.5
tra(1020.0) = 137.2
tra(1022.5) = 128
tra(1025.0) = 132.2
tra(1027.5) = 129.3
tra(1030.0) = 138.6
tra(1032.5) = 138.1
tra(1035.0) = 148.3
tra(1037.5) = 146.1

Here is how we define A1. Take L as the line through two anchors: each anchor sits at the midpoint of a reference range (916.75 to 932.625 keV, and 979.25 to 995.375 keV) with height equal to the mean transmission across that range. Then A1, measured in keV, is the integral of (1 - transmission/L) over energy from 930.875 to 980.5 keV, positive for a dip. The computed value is -1.5 keV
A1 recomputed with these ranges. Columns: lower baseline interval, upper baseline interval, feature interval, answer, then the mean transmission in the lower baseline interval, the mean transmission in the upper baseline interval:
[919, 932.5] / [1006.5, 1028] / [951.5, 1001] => -2.5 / 156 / 138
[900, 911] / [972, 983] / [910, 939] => 0.5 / 160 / 151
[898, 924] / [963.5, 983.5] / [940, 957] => -0.9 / 157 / 153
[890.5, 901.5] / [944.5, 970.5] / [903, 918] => 0.2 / 159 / 158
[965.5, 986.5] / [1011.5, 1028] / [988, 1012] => -1.3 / 153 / 134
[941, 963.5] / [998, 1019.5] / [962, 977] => 0.2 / 161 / 147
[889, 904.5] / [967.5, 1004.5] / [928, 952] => -0.9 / 158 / 152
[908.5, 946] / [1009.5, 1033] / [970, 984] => -0.6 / 157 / 136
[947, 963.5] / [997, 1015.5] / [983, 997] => 0.1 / 158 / 149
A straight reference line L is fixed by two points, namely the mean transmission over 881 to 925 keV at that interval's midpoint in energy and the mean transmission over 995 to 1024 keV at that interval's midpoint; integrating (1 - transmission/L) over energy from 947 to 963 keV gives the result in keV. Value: -0.7 keV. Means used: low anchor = 156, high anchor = 145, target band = 158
